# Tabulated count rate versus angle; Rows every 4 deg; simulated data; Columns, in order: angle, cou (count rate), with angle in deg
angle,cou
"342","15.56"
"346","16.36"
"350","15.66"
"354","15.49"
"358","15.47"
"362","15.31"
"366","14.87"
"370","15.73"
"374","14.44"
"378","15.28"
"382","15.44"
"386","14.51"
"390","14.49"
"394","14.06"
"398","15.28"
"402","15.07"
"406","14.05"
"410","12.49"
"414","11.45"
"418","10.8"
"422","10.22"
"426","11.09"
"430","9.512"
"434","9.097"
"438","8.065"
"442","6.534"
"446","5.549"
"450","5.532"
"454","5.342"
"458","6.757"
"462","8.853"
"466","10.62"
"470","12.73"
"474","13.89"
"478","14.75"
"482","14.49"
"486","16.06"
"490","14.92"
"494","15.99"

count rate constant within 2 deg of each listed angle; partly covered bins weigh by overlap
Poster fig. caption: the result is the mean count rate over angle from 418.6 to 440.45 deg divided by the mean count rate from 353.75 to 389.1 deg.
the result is 0.64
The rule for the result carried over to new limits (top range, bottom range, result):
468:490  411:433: 1.36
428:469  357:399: 0.52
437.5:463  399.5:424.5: 0.52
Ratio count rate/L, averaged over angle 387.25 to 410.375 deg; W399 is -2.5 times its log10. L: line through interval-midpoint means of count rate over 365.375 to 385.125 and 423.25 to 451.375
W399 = -0.16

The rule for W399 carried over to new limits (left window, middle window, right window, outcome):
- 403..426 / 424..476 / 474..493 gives 0.473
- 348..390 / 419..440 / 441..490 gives 0.253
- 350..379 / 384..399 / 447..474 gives -0.091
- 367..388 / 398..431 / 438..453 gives -0.183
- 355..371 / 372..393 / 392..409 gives 0.007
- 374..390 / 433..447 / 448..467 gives 0.236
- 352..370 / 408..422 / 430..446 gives -0.135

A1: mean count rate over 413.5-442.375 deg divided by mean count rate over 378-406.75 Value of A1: 0.65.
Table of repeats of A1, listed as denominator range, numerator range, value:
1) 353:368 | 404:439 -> 0.71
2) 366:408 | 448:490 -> 0.75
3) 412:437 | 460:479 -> 1.17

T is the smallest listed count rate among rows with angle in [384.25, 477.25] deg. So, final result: 5.342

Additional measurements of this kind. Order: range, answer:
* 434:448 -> 5.549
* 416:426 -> 10.22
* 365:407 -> 14.05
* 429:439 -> 8.065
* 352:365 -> 15.31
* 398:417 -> 11.45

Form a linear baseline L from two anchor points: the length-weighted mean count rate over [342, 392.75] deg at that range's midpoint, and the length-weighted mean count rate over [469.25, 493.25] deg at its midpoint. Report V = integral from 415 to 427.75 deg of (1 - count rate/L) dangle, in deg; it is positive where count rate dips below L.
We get 3.6 deg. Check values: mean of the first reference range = 15.2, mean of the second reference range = 14.6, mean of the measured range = 10.8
